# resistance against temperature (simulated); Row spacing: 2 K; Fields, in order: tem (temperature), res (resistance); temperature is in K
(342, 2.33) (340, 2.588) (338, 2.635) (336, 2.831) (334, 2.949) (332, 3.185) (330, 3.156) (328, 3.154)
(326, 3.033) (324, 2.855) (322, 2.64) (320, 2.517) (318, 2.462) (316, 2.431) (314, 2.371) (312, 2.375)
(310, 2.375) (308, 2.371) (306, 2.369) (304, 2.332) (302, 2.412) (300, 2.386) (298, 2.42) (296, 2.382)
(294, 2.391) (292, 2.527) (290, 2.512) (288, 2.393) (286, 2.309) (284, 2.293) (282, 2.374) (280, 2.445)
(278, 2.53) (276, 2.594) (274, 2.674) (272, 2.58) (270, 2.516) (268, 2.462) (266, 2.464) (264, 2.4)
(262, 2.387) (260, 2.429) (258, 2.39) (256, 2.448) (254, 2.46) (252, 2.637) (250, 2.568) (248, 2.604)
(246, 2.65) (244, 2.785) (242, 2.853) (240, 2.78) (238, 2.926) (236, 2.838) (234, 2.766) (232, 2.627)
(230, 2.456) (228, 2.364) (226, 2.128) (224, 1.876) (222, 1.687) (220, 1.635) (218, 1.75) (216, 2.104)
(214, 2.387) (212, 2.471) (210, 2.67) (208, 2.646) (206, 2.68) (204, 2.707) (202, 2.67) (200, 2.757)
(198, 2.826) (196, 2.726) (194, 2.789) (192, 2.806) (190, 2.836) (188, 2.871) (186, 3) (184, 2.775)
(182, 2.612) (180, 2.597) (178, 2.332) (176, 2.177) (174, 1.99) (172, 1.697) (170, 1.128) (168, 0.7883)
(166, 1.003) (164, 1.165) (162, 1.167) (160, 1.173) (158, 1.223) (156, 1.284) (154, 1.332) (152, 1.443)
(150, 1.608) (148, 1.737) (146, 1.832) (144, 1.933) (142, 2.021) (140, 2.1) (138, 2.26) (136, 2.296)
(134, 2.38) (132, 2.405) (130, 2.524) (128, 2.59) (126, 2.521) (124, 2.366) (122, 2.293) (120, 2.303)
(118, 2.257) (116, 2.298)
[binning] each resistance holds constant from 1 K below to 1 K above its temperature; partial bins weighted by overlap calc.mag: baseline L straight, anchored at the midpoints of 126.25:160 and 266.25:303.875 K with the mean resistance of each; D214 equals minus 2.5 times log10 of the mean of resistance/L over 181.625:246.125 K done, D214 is -0.17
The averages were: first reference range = 1.93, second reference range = 2.45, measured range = 2.56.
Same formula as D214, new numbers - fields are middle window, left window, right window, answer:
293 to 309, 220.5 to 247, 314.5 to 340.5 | 0.14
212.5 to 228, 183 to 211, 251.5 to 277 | 0.32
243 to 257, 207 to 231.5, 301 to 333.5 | -0.12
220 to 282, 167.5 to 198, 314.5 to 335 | 0.04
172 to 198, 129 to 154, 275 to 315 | -0.22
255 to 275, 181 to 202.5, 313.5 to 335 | 0.13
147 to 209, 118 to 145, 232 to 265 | 0.17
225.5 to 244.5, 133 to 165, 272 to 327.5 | -0.24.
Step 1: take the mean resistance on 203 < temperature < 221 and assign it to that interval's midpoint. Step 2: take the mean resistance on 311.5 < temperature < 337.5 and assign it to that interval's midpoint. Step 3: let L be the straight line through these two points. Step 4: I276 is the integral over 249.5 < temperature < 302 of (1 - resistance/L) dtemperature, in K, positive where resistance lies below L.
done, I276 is 2.51 K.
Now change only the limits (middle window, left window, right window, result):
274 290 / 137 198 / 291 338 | 0.14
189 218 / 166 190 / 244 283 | -4.58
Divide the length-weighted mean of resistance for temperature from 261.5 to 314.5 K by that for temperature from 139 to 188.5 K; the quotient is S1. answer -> 1.36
